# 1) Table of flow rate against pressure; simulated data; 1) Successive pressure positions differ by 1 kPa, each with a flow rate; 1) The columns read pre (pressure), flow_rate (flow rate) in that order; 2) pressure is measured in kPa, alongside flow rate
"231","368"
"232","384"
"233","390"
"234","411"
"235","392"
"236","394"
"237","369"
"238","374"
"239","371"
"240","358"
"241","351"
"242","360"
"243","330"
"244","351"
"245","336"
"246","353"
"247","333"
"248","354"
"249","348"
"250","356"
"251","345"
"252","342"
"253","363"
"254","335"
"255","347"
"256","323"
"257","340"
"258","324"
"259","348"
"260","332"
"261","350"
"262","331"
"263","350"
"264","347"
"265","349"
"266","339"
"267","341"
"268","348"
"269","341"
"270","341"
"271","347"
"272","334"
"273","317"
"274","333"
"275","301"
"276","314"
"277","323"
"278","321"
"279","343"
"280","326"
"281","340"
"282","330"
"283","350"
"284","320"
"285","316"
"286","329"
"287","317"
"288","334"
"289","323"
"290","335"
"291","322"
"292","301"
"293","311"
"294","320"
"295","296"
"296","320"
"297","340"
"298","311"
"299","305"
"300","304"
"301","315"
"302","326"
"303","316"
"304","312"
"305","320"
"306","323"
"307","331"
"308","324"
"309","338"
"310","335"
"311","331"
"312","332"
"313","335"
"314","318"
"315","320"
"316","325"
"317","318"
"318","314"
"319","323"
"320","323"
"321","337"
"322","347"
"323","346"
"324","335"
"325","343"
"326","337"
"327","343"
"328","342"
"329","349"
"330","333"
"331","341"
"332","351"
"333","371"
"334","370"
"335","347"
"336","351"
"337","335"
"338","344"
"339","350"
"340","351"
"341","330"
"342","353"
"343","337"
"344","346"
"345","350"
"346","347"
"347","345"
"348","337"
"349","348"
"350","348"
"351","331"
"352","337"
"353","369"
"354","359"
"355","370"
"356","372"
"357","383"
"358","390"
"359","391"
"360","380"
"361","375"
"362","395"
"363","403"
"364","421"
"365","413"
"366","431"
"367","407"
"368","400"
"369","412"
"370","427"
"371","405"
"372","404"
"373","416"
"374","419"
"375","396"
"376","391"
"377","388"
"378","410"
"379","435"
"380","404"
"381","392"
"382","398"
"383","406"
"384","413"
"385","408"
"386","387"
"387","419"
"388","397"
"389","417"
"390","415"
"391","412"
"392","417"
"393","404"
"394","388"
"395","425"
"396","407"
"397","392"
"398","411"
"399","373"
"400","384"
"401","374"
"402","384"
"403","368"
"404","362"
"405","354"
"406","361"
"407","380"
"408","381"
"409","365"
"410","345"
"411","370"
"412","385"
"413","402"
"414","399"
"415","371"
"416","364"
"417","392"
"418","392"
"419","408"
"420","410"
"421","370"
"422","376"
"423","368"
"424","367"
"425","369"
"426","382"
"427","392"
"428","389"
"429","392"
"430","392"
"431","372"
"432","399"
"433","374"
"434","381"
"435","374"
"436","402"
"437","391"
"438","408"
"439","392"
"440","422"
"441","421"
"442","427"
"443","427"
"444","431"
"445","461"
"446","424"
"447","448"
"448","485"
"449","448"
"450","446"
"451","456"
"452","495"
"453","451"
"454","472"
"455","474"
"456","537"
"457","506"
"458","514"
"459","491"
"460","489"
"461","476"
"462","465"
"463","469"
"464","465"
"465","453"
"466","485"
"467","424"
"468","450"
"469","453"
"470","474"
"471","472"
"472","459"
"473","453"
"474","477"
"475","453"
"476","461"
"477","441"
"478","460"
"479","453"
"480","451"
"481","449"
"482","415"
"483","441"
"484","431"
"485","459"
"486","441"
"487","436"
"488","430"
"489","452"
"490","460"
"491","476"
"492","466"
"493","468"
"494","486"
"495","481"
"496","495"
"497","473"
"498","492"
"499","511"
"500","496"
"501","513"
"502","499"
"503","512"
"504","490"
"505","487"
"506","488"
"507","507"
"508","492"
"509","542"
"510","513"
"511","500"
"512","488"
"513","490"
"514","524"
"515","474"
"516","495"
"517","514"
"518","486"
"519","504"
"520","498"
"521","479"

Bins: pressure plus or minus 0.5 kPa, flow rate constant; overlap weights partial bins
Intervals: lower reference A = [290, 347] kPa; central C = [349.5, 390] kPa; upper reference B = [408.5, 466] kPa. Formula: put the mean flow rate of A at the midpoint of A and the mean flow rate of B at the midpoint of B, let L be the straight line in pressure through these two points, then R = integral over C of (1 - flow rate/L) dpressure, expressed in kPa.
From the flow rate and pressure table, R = -2.75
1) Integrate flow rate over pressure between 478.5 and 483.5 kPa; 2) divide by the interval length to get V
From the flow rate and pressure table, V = 442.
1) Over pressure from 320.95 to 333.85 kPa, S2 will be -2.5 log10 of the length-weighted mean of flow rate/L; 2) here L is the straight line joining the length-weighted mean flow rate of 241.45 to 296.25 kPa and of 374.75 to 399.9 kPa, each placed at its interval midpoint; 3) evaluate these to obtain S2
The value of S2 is 0.07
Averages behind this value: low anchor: 334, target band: 345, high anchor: 404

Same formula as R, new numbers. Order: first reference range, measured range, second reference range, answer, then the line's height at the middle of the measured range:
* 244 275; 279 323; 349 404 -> 4.4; 360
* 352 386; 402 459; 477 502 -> 3.2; 432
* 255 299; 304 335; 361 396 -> 2.3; 362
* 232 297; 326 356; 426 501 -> 2.7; 382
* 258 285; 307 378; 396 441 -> -0.3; 358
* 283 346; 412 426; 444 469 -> 1.6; 433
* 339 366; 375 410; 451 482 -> 0.6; 402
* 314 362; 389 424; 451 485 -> 2.0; 410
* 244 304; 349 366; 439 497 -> 0.4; 386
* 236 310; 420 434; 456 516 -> 1.8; 436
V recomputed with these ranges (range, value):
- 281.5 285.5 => 329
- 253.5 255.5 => 341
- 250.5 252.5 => 344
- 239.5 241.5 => 354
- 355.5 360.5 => 383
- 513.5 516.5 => 498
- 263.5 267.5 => 344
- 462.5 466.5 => 468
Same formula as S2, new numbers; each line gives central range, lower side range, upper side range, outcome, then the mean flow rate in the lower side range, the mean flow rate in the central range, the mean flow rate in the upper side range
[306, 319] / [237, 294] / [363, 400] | 0.12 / 338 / 326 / 407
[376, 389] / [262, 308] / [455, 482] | -0.01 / 326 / 405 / 468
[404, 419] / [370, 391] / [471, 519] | 0.13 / 407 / 376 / 476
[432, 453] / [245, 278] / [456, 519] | 0.06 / 339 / 426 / 476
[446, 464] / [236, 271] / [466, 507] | -0.06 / 347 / 476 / 466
